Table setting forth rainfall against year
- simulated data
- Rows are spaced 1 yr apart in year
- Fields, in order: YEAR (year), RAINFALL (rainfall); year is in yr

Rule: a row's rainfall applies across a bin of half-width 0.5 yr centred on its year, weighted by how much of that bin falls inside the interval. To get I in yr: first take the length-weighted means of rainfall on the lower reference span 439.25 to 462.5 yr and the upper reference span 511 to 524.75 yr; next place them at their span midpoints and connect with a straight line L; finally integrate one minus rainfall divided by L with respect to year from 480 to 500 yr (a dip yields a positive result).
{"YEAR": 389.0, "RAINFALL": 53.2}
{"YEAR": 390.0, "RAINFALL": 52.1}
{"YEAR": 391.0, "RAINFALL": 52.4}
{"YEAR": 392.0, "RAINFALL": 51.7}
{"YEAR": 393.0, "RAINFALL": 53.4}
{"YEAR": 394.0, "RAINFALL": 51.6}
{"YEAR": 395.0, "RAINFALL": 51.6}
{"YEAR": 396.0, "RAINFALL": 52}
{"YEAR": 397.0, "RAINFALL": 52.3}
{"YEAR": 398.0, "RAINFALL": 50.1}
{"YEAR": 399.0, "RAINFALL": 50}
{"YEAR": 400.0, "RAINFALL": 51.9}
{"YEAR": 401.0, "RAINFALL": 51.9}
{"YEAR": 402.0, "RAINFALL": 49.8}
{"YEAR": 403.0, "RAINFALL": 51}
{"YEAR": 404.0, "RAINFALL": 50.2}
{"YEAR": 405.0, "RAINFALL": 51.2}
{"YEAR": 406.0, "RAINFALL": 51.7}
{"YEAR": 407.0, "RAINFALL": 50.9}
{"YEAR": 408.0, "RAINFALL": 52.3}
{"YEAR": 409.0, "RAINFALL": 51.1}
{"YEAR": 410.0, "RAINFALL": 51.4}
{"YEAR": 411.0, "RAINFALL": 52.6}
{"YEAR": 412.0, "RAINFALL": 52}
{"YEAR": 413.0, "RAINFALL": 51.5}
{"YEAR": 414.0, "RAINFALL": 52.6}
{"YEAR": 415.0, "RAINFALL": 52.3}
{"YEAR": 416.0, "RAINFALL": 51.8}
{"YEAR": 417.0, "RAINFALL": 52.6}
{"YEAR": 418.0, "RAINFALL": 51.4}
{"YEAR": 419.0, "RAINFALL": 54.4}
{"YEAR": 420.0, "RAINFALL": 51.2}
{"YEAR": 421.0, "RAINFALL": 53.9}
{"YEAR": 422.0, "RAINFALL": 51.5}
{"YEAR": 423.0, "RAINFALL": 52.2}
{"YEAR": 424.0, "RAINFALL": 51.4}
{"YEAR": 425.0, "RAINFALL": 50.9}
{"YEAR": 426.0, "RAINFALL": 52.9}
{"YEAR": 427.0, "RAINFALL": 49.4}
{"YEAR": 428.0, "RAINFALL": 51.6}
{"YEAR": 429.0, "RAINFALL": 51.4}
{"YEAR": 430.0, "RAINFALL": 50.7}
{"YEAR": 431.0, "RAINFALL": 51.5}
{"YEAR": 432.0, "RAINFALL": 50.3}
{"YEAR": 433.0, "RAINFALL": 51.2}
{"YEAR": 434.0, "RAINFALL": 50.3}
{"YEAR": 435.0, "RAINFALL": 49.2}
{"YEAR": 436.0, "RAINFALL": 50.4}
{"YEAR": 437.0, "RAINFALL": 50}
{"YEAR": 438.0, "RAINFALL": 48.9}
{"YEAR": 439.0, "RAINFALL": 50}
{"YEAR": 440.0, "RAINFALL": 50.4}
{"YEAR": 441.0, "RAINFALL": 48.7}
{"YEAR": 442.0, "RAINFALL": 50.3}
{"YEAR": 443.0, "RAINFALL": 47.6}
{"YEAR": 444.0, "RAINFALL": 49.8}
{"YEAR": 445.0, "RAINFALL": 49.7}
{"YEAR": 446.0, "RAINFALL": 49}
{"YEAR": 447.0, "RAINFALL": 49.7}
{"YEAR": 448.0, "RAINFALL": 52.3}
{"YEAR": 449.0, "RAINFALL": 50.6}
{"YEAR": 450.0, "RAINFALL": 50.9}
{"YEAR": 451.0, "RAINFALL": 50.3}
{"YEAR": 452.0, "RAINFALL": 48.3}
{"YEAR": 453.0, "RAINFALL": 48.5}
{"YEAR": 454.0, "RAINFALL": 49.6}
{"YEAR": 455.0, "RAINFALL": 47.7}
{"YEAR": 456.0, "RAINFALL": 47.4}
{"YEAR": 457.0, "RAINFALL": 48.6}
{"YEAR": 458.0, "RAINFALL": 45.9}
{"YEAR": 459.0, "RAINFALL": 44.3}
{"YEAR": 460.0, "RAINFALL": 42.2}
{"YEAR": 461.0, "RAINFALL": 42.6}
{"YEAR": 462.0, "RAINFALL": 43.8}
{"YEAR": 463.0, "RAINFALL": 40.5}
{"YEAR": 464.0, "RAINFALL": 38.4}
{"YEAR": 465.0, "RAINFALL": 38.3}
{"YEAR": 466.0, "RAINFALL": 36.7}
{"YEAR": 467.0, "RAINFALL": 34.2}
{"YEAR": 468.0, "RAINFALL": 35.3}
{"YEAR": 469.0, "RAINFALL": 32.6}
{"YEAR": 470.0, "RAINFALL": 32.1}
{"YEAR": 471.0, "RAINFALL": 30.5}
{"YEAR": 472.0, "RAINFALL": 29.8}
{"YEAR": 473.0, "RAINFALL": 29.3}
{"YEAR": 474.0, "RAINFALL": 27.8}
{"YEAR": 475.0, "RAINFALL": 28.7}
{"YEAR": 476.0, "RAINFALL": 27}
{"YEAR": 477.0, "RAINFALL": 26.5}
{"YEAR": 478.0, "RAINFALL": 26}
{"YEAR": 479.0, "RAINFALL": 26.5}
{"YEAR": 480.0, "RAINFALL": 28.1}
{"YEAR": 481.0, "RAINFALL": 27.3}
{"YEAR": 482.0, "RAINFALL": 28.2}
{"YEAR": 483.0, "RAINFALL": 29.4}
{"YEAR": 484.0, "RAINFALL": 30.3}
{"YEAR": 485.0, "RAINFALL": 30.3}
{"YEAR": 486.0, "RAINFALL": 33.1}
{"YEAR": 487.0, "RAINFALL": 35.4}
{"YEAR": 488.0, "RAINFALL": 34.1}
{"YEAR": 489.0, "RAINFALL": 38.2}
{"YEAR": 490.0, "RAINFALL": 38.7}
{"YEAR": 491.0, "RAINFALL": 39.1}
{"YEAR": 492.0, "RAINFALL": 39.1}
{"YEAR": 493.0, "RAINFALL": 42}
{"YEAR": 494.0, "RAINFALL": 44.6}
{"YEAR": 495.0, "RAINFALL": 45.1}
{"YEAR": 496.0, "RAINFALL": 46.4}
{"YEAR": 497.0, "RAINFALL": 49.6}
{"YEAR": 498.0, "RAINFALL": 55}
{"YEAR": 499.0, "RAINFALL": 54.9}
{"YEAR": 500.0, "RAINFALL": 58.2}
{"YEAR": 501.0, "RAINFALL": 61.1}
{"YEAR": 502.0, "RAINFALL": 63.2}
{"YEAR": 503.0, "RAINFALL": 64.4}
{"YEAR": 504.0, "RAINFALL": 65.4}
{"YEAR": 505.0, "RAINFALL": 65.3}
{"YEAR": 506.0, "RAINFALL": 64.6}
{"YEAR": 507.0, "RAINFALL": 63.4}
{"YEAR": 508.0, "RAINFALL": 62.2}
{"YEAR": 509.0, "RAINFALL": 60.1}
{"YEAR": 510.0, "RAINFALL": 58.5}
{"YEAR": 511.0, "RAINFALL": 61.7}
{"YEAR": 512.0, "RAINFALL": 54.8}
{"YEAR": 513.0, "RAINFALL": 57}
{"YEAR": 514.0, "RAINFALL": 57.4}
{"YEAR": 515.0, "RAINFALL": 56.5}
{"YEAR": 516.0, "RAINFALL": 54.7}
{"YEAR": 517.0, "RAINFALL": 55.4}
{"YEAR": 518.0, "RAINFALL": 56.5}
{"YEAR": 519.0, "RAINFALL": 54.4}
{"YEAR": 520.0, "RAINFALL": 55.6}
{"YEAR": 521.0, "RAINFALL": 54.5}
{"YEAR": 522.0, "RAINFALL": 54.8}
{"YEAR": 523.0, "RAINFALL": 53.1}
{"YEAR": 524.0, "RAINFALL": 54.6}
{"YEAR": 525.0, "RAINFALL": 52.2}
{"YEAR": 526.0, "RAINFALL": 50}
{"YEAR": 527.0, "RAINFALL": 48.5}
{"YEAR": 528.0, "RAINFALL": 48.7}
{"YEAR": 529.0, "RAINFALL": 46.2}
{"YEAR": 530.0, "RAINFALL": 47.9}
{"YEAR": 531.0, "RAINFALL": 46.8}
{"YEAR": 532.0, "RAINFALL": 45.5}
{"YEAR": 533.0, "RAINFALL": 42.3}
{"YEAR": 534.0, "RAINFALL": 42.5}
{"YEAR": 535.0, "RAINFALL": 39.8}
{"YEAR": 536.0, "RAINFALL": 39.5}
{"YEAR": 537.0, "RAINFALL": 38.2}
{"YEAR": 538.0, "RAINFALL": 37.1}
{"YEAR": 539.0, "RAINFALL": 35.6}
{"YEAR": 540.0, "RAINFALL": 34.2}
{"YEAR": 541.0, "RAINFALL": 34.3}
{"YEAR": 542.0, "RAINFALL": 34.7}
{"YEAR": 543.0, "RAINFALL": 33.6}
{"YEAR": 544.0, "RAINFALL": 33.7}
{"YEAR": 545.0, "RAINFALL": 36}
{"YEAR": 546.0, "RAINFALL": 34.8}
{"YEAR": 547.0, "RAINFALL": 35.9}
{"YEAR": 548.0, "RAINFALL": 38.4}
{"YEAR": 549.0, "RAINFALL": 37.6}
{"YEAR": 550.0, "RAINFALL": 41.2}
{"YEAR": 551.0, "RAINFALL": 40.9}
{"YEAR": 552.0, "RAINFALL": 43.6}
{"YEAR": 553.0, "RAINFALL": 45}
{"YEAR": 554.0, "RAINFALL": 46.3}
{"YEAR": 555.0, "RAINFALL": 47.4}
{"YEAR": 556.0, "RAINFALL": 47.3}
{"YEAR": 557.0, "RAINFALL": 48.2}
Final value 5.1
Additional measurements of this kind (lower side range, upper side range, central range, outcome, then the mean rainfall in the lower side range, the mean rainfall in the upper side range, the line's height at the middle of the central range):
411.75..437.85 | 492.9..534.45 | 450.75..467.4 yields 2.7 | 51.4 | 54.3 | 52.6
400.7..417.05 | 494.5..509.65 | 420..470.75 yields 6.5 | 51.6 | 58.6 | 54.3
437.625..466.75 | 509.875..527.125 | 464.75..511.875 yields 8.7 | 46.8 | 55.1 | 51.3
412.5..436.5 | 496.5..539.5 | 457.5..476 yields 5.7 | 51.5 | 53.2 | 52.3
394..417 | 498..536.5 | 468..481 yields 6.0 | 51.5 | 54.5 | 53.4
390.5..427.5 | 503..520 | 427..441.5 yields 0.9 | 51.7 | 59.3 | 53.6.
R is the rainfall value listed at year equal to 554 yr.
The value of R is 46.3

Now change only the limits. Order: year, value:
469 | 32.6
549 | 37.6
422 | 51.5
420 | 51.2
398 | 50.1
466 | 36.7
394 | 51.6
